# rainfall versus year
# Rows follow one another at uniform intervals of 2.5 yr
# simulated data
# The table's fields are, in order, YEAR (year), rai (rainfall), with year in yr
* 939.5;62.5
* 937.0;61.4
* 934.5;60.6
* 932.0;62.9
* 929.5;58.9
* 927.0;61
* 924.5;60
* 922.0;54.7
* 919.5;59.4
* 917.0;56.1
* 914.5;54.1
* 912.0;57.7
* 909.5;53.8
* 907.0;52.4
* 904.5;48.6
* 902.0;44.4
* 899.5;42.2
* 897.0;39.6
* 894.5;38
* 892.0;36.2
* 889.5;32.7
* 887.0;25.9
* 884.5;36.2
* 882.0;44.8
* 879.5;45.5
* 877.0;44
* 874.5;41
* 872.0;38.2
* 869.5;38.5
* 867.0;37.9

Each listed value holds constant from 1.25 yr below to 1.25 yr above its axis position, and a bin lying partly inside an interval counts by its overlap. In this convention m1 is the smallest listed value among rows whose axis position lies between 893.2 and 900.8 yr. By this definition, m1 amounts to 38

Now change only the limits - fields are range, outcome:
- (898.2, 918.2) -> 42.2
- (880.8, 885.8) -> 36.2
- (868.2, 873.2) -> 38.2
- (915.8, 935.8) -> 54.7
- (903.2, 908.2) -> 48.6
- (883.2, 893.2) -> 25.9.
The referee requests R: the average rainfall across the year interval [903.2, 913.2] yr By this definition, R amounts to 53.1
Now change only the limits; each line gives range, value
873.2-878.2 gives 42.4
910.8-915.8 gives 55.9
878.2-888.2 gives 38.2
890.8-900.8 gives 39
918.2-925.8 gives 58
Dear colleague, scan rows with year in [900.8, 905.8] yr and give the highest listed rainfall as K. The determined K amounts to 48.6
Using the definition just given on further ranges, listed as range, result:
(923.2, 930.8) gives 61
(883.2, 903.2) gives 44.4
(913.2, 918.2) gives 56.1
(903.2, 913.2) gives 57.7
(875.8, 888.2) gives 45.5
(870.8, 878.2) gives 44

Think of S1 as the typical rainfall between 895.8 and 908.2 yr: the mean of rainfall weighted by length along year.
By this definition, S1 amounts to 45.4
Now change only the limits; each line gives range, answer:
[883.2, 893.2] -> 32.8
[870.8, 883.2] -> 42.7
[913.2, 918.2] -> 55.1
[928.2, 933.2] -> 60.9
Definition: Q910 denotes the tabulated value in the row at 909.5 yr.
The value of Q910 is 53.8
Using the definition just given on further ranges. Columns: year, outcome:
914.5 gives 54.1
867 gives 37.9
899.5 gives 42.2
